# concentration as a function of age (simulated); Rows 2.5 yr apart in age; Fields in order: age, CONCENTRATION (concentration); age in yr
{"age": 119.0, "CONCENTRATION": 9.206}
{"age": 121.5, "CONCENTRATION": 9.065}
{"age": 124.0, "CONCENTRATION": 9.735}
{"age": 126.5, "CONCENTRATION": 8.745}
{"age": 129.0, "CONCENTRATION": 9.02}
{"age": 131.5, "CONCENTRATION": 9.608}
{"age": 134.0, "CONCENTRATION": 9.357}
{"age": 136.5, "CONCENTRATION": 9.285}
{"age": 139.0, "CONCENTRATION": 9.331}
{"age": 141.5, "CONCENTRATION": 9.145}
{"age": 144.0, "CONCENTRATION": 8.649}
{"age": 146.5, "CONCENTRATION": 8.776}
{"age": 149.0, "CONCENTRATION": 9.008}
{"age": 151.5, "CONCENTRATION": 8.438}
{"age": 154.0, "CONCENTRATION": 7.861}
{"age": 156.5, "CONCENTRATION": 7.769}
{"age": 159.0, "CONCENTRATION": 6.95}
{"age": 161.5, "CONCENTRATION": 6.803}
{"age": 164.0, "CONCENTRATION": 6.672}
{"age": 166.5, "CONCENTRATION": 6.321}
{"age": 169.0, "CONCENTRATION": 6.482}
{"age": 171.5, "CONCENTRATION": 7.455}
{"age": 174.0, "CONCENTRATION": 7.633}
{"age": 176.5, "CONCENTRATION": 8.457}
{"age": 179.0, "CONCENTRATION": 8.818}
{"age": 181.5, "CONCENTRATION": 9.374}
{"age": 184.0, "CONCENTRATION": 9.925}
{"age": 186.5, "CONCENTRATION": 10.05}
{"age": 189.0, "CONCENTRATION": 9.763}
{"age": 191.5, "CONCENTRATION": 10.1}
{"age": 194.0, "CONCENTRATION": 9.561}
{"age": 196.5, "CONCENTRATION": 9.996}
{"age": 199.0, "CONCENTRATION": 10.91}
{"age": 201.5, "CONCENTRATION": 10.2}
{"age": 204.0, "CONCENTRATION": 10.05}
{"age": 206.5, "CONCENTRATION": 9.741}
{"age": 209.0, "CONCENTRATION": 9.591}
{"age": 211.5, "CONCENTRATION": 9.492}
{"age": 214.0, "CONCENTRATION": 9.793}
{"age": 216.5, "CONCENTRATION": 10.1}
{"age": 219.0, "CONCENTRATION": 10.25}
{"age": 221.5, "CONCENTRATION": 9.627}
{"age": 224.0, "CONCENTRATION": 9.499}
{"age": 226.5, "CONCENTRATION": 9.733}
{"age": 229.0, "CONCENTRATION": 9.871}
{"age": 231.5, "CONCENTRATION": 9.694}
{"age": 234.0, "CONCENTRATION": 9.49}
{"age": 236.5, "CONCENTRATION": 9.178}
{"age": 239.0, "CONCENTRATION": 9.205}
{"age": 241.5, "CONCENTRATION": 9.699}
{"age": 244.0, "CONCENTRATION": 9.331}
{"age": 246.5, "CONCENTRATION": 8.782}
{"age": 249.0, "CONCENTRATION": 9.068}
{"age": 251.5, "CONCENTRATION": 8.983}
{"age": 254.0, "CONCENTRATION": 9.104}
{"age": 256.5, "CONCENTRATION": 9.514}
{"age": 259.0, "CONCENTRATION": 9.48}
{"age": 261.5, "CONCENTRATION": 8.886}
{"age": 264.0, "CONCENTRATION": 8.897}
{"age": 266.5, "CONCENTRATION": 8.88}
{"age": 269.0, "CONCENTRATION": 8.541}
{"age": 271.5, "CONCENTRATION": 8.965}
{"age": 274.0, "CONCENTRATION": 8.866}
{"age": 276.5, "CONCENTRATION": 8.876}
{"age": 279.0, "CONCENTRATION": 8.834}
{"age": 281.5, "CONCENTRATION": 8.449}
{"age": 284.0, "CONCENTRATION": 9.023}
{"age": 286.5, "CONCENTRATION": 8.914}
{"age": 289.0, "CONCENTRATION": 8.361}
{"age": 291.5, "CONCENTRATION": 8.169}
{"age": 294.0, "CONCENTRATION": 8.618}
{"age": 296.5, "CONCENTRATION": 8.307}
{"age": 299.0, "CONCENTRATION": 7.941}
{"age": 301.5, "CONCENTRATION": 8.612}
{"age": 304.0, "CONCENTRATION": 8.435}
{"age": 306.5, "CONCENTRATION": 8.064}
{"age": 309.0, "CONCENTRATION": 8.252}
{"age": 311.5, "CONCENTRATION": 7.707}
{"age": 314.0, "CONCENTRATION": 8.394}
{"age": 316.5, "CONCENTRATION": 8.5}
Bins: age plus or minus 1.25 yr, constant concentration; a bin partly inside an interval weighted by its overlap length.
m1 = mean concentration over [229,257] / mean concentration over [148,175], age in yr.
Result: 1.3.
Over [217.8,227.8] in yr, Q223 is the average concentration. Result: 9.78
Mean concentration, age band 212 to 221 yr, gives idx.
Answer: 9.97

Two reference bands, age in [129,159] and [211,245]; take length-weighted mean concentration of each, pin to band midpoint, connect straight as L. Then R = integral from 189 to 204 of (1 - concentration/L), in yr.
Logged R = -1.3 yr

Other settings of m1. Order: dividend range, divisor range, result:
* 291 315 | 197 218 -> 0.83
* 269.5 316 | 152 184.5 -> 1.10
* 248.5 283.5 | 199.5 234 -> 0.91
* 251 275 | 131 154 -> 1.00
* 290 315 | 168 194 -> 0.93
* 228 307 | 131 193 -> 1.05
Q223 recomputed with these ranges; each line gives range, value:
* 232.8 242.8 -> 9.39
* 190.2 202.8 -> 10.2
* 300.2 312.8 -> 8.21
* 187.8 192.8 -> 9.93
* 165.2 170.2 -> 6.4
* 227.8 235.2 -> 9.69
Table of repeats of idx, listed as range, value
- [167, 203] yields 9.14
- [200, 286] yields 9.34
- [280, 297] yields 8.56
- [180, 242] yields 9.79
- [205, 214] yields 9.65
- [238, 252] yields 9.19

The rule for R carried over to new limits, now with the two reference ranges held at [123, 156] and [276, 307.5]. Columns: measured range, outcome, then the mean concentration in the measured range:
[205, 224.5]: -2.3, 9.78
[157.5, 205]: 0.7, 8.7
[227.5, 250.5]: -1.9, 9.37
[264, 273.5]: -0.3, 8.81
